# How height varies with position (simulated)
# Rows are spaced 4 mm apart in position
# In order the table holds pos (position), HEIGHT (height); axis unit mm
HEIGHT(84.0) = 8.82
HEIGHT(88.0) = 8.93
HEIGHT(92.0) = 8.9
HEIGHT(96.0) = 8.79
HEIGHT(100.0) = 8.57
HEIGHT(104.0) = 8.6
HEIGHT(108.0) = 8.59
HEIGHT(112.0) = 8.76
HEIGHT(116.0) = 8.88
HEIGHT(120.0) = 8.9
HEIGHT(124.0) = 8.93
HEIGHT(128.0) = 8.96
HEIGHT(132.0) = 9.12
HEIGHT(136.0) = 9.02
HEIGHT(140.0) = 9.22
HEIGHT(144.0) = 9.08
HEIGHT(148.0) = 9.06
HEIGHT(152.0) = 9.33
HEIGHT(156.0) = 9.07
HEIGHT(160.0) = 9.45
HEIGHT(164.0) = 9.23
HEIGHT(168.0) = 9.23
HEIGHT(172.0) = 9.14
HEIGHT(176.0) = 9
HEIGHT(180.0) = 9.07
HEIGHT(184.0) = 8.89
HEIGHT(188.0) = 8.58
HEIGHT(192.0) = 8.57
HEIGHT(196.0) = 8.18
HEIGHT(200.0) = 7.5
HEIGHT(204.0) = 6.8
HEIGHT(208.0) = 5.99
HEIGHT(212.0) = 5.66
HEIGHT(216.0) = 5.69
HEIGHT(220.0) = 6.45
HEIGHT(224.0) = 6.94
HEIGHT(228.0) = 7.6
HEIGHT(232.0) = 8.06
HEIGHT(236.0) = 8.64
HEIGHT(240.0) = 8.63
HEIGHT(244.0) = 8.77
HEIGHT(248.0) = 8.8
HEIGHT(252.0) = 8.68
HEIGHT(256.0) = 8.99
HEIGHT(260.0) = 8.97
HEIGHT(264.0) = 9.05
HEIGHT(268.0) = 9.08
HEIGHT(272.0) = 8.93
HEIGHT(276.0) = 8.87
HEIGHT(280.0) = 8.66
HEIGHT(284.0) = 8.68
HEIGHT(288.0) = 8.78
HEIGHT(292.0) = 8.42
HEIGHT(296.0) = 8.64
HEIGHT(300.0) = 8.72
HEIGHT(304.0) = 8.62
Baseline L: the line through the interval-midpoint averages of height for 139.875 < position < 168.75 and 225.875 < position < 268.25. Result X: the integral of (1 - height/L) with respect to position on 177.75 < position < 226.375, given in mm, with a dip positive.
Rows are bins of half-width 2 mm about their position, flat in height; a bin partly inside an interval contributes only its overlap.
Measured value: 8.5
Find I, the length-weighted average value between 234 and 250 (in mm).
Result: 8.71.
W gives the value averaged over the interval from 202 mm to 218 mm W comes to 6.04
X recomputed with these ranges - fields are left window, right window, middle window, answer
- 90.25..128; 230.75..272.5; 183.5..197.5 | 0.4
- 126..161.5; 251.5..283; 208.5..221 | 4.3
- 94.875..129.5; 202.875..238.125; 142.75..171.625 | -4.4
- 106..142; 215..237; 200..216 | 2.7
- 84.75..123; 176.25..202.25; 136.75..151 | -0.8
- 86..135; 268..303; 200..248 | 8.1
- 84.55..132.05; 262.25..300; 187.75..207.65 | 2.5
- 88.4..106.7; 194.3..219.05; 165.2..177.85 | -3.2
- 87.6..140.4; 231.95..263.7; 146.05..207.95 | 1.1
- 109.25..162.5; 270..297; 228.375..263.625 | 0.6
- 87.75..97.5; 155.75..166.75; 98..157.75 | 0.9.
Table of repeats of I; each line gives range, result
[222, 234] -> 7.53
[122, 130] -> 8.95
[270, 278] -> 8.9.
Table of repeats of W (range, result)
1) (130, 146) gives 9.11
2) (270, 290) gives 8.78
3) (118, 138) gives 8.99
